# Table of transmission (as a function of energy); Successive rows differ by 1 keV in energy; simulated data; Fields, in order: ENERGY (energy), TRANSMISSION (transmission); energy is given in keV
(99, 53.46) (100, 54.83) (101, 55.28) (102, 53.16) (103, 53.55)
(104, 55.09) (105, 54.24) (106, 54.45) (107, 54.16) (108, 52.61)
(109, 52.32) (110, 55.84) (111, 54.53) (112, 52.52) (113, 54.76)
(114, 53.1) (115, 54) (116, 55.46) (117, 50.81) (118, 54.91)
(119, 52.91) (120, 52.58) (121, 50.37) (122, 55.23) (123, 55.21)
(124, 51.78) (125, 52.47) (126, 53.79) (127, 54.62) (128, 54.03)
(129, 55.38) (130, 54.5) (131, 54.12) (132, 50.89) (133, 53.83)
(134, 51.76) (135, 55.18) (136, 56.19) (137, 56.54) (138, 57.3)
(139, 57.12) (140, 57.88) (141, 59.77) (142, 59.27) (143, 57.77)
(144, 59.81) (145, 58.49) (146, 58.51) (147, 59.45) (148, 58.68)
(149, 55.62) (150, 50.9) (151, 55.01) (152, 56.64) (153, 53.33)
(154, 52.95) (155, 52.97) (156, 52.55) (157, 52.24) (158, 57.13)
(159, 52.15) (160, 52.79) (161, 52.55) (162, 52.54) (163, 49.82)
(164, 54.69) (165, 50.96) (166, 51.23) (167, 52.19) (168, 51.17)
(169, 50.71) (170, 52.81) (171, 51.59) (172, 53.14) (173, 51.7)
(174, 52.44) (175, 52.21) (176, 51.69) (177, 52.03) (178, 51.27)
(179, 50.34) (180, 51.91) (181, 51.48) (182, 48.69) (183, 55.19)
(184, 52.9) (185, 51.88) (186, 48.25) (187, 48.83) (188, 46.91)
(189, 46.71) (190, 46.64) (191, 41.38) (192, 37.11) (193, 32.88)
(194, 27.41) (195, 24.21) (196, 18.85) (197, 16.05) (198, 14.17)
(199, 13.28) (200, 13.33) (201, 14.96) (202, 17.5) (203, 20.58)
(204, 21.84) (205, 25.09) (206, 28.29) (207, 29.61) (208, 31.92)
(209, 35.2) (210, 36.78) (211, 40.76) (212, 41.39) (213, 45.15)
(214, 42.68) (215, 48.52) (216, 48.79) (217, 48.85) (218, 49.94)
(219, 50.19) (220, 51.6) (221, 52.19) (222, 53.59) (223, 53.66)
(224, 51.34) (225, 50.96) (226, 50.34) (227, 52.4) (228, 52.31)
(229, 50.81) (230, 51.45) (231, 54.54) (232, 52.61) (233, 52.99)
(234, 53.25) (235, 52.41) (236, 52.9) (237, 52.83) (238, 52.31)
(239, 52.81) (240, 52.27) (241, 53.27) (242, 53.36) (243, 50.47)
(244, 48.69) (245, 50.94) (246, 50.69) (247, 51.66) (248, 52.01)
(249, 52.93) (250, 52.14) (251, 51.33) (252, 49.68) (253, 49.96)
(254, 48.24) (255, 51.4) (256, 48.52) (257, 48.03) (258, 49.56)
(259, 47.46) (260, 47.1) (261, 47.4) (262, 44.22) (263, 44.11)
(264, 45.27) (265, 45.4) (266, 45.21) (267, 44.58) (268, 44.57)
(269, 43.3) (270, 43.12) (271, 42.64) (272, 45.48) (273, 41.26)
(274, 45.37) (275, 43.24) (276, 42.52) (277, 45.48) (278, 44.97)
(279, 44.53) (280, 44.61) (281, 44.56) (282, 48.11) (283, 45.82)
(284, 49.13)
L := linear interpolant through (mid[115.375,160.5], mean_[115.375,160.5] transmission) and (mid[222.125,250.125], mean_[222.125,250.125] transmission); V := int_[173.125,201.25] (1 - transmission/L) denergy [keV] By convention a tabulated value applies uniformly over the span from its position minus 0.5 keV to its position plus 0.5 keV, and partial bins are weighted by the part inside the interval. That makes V 7.1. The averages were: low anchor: 54.9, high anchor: 52.1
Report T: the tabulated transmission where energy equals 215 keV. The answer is 48.52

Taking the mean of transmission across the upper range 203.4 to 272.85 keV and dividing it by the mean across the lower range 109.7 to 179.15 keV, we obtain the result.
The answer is 0.9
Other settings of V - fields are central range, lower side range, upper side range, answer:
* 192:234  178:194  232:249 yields 9.61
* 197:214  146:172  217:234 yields 8.22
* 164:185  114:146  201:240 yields -0.81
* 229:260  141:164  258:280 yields -2.87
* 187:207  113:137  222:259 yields 9.57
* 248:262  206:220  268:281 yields -1.96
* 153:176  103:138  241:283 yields -0.26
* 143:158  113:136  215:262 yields -0.75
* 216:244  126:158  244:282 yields -1.53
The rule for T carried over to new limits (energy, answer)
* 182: 48.69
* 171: 51.59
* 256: 48.52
